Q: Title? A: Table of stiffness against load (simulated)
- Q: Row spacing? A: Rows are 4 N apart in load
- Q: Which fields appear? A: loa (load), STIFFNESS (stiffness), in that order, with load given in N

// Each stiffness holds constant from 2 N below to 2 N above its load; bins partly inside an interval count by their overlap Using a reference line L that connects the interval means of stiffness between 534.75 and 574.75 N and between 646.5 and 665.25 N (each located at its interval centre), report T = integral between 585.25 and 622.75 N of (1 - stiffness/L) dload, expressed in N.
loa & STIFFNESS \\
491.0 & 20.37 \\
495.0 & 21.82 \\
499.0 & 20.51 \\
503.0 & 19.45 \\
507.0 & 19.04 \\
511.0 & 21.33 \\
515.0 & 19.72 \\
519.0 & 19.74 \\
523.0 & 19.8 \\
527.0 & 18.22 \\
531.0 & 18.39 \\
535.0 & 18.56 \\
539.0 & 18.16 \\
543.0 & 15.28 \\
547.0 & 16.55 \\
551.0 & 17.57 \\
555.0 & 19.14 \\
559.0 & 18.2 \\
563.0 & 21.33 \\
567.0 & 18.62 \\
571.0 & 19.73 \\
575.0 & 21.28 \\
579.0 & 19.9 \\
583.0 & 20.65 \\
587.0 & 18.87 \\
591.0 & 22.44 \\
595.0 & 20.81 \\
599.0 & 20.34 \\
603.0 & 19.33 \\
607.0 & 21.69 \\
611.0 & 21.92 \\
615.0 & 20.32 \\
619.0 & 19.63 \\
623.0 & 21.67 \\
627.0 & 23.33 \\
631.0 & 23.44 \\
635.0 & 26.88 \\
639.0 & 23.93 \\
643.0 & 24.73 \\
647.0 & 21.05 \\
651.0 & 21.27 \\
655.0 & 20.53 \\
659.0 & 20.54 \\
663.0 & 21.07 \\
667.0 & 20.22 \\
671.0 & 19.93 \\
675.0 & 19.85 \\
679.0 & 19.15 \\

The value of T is -2.0 N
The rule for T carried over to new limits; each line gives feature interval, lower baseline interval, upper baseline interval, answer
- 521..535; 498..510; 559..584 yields 0.8 N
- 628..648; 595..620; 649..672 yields -3.4 N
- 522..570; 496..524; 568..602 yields 4.5 N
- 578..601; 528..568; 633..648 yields 0.4 N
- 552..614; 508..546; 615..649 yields 2.2 N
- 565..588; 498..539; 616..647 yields 1.5 N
